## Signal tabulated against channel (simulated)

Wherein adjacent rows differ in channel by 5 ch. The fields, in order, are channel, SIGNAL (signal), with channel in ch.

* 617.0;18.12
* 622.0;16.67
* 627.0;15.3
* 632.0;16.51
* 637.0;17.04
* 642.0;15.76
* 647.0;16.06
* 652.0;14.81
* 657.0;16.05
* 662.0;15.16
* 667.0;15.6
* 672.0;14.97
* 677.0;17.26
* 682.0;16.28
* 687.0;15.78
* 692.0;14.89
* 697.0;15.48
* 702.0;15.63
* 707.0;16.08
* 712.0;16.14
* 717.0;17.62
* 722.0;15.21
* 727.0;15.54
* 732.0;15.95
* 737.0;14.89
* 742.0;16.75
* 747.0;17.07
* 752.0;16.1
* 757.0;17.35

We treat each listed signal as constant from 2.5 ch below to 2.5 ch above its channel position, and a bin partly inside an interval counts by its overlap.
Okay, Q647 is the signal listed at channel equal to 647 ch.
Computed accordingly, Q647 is 16.06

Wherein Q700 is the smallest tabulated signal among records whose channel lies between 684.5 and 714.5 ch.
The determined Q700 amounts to 14.89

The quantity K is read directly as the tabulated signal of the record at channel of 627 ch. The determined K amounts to 15.3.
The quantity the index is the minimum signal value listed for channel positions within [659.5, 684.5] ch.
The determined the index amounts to 14.97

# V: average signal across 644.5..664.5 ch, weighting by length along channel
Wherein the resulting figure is 15.5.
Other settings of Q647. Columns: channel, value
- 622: 16.67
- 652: 14.81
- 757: 17.35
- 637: 17.04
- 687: 15.78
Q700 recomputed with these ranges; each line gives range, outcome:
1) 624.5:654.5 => 14.81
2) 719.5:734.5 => 15.21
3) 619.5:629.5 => 15.3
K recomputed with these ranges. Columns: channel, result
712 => 16.14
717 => 17.62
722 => 15.21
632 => 16.51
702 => 15.63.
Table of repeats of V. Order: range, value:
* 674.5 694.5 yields 16.1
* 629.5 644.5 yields 16.4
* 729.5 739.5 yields 15.4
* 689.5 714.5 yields 15.6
